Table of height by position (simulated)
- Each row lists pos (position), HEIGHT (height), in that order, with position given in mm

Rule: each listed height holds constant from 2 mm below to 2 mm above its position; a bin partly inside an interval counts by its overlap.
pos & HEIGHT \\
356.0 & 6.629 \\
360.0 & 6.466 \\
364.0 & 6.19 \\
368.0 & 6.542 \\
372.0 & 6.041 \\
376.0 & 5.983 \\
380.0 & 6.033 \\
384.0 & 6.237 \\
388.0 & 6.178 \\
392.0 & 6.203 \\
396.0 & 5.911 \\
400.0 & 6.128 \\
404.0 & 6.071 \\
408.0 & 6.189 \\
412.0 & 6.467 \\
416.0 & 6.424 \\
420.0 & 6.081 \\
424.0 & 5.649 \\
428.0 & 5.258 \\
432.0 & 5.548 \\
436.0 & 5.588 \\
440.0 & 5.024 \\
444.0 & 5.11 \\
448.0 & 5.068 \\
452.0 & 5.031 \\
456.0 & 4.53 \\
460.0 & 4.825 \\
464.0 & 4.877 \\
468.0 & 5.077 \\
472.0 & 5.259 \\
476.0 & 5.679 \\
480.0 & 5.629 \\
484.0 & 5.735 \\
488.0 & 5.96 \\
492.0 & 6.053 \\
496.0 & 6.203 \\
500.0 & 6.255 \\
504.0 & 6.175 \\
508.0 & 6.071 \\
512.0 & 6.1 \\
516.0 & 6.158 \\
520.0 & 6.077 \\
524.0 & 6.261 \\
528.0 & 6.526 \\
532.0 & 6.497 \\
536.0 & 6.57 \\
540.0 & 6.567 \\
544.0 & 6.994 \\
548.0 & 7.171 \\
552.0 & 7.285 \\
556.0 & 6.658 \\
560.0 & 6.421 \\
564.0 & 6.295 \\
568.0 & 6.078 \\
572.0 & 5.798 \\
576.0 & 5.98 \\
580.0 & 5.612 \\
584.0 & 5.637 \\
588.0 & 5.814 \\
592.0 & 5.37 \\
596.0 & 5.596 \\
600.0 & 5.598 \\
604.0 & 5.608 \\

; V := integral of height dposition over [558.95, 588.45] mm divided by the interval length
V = 5.95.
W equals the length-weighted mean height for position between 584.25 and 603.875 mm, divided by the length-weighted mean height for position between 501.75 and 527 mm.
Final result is 0.91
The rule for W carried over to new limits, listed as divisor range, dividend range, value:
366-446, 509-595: 1.06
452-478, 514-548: 1.29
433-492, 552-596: 1.14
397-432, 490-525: 1.02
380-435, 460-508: 0.95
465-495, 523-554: 1.20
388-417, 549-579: 1.03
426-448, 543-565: 1.29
